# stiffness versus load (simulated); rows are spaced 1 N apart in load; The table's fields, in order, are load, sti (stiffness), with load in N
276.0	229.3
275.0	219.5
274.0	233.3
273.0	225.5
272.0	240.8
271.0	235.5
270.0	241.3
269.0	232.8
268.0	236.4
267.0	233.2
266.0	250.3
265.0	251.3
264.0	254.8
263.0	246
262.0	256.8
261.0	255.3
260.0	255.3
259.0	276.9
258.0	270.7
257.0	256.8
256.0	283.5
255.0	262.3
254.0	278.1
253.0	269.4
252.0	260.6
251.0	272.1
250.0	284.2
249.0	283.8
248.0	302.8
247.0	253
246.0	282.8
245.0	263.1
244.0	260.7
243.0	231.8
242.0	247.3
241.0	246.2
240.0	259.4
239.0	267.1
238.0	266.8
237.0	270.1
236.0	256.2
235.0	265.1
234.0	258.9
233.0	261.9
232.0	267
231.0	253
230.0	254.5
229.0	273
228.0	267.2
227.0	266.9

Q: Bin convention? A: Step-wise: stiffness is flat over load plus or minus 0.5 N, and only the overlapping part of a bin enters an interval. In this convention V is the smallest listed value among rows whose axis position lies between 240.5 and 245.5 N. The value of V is 231.8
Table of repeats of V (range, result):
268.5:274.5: 225.5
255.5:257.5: 256.8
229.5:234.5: 253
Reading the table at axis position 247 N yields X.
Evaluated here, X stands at 253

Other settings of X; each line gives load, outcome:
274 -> 233.3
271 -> 235.5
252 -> 260.6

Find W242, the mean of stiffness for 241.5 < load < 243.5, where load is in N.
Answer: 240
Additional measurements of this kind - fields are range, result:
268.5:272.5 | 238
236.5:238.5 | 268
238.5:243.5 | 250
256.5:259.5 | 268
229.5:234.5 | 259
